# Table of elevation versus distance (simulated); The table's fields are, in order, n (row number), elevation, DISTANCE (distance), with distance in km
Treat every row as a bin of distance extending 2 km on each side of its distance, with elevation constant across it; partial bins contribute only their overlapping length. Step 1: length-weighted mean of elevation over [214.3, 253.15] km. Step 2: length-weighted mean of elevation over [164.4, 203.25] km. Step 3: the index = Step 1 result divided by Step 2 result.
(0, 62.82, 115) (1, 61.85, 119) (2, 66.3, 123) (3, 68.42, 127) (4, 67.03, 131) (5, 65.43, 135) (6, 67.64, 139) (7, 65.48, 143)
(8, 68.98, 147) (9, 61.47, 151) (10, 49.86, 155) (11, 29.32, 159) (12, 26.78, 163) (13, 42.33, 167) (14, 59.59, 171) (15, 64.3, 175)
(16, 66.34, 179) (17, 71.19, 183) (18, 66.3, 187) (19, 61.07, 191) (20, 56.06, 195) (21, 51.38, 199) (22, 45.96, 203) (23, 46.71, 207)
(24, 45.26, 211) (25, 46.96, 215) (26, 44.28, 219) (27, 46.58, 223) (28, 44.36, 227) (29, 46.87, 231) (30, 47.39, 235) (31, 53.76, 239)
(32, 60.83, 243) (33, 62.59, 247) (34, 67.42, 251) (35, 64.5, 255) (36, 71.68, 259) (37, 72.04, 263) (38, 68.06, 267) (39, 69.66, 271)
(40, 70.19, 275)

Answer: 0.9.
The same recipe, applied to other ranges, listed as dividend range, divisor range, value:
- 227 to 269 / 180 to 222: 1.13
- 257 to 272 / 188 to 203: 1.27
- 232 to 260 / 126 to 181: 1.05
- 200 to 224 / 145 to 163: 0.93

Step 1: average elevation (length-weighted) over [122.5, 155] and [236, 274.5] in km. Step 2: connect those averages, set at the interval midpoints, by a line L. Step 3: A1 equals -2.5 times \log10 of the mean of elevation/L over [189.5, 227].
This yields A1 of 0.31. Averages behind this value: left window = 65.3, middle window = 48.9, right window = 65.3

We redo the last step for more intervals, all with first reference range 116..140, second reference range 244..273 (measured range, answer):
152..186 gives 0.27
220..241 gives 0.38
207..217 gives 0.40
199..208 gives 0.37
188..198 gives 0.14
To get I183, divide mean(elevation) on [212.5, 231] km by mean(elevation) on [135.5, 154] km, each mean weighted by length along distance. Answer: 0.7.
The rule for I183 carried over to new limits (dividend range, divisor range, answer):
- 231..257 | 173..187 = 0.87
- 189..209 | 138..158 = 0.86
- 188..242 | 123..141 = 0.74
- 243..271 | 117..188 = 1.14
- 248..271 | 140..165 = 1.34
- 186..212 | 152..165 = 1.42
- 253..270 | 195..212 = 1.43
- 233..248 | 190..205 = 1.05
